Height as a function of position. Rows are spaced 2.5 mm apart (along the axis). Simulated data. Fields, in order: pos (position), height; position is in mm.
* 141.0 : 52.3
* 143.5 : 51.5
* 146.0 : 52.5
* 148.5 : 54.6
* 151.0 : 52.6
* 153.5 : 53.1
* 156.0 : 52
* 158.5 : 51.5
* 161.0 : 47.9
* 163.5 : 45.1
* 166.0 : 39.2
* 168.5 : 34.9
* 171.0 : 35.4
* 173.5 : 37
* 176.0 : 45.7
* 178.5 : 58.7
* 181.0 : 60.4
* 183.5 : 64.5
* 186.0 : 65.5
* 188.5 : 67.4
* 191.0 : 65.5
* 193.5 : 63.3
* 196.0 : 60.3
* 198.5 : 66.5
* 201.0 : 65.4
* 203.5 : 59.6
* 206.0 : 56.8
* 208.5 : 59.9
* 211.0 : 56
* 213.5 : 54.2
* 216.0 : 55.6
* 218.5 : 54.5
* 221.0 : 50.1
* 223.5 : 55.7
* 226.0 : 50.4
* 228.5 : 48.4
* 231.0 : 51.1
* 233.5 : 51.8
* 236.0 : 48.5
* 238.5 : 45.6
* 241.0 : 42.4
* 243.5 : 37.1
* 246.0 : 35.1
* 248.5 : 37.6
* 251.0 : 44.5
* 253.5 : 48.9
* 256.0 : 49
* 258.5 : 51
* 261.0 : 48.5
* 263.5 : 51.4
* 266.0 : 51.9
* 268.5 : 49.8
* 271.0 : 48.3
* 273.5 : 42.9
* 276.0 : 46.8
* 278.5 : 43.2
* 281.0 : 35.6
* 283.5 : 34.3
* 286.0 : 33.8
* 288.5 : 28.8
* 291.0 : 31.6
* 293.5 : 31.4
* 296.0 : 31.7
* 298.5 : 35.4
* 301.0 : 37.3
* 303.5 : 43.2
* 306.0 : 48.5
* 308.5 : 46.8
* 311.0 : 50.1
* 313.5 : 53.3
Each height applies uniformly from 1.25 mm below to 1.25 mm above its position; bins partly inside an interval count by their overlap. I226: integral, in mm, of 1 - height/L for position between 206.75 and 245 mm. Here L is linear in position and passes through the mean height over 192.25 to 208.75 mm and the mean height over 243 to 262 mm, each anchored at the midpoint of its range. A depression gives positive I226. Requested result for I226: 1.9 mm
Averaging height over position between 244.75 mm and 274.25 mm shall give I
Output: 46.6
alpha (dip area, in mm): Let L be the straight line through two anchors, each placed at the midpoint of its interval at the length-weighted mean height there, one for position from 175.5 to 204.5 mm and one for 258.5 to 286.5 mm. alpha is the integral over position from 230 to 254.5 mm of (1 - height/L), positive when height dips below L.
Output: 3.4 mm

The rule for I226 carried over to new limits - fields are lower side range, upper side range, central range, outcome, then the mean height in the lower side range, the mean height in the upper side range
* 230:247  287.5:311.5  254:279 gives -4.1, 44.6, 38.2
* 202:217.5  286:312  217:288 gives 3.1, 57.1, 38.1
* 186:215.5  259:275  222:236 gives 1.2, 61.4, 48.9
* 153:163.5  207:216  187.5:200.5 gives -2.4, 50.3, 56.5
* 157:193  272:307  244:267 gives -2.5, 51.6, 37.5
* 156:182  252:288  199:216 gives -5.0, 45.7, 45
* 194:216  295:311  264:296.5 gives 4.4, 59.7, 41.4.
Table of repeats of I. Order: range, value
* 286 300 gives 32.1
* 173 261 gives 53.3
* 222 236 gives 51.2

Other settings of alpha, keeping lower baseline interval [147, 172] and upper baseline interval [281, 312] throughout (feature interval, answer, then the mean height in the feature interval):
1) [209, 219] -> -2.9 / 55.5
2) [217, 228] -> -2.6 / 52.5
